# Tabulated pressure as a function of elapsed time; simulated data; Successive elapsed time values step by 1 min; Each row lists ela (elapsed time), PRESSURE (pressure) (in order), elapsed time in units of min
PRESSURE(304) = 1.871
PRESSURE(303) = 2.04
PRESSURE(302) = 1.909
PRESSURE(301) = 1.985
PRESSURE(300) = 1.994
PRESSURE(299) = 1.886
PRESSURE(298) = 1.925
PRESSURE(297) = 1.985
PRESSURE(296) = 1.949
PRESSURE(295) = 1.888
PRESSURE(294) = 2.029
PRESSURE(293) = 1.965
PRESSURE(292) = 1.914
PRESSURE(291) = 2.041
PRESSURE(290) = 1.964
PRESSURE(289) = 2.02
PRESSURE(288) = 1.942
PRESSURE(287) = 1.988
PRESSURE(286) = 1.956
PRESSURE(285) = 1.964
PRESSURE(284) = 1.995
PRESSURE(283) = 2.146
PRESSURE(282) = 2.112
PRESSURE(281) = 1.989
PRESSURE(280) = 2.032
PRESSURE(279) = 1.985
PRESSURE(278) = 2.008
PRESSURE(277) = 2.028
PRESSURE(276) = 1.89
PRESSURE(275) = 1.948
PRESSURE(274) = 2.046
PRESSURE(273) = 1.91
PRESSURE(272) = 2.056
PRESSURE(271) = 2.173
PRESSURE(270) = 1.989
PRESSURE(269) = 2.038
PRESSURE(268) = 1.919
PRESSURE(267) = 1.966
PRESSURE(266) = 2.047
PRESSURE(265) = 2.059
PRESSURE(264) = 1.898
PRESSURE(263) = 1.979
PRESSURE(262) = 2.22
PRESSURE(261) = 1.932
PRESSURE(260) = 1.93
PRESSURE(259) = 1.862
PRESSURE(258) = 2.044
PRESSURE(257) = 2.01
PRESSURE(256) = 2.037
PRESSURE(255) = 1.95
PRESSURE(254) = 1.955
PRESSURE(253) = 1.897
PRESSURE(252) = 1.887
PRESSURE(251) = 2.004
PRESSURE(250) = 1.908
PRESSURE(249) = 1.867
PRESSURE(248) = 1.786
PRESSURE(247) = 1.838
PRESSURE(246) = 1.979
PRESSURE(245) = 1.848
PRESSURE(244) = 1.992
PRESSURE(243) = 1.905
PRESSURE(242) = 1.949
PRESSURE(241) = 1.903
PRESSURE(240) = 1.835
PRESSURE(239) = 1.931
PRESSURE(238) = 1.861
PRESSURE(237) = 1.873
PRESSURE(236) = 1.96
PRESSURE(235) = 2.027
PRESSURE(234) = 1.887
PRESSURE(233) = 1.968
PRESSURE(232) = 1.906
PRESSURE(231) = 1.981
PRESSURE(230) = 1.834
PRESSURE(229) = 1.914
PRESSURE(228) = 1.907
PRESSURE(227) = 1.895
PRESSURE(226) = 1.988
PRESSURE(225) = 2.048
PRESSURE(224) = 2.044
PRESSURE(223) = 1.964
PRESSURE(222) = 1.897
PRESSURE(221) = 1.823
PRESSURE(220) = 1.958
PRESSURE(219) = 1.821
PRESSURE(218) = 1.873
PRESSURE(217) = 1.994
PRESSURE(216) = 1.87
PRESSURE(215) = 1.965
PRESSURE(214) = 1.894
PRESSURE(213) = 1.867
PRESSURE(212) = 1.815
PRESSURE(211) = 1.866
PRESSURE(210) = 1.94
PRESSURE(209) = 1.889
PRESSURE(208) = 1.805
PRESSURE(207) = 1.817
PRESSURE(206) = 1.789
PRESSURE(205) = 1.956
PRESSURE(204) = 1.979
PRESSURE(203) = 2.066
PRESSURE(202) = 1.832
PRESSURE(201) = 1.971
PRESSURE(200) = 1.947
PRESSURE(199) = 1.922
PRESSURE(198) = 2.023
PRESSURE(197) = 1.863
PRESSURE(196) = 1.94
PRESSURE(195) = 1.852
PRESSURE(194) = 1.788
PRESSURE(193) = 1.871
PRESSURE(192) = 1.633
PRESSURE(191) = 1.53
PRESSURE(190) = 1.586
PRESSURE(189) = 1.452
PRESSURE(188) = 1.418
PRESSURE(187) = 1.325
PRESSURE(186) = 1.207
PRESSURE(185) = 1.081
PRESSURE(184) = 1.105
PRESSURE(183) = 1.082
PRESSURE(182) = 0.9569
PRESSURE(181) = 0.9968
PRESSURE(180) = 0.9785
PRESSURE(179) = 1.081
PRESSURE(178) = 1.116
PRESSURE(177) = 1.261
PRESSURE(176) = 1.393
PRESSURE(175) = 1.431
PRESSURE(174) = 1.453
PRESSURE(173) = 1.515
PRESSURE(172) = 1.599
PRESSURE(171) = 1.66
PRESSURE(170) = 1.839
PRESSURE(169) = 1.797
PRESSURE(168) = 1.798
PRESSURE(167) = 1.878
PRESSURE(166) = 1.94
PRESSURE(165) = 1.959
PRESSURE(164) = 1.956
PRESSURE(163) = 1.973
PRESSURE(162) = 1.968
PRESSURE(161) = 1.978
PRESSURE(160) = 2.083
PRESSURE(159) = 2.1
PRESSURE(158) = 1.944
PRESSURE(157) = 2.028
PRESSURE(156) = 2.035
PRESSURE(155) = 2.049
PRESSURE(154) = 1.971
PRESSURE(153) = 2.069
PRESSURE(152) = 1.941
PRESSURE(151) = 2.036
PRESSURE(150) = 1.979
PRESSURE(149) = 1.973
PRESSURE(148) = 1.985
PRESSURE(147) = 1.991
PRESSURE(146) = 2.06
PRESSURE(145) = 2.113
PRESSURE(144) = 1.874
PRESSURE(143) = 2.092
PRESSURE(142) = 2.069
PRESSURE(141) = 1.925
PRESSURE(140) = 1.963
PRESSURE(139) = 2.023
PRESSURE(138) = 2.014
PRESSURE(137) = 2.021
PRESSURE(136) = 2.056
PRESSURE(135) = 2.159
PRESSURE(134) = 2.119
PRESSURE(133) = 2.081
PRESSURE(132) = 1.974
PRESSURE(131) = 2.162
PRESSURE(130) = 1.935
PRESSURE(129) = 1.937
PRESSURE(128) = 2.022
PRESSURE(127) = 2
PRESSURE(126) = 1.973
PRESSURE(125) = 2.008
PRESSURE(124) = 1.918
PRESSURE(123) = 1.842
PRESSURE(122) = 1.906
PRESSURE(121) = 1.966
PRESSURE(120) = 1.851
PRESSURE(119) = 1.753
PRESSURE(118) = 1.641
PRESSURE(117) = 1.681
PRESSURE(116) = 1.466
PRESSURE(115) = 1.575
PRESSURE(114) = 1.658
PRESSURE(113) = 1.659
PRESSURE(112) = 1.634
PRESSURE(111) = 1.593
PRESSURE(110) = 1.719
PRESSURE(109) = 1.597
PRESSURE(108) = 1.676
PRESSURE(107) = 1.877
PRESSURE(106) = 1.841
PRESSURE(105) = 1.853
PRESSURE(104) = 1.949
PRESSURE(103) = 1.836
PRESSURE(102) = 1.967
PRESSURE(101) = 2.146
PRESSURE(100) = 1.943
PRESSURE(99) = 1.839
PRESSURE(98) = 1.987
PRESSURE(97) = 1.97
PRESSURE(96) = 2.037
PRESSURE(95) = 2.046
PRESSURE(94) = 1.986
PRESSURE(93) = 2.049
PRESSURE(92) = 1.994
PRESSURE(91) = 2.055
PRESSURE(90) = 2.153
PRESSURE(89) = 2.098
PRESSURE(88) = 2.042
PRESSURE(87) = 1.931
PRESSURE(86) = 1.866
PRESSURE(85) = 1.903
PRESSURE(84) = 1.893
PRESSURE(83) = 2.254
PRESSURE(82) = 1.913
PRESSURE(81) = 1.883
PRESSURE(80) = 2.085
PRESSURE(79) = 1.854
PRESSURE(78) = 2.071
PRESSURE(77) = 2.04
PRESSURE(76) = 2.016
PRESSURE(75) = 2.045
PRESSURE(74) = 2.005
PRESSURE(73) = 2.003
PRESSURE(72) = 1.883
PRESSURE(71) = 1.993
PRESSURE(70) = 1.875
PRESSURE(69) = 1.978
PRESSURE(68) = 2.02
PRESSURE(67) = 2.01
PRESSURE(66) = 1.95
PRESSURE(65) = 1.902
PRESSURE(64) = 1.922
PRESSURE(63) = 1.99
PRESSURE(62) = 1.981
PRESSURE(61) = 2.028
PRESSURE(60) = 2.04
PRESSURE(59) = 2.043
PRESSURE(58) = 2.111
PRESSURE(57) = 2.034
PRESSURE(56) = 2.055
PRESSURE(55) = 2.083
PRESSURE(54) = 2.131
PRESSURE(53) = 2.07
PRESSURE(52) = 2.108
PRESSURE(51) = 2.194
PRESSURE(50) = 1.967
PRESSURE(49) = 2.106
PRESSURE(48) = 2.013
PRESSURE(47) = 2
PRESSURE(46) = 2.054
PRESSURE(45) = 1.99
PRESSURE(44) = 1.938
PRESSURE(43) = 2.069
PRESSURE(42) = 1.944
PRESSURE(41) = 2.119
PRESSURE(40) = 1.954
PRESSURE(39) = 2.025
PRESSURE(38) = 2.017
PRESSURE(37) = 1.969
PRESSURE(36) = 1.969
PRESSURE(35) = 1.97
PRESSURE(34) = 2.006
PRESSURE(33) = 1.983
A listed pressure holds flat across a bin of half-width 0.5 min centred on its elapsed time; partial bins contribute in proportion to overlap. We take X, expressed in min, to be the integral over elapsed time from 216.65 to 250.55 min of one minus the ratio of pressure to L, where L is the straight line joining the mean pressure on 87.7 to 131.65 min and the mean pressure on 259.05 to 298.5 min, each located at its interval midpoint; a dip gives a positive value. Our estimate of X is 0.8 min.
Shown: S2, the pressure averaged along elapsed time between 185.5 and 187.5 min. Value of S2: 1.27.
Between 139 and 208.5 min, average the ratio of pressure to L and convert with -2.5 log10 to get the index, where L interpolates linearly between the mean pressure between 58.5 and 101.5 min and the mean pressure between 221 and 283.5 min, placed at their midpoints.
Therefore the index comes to 0.13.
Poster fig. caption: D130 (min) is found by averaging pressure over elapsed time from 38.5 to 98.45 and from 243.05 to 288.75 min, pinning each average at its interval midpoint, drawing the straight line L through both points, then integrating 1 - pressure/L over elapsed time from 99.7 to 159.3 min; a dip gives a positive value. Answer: 2.4 min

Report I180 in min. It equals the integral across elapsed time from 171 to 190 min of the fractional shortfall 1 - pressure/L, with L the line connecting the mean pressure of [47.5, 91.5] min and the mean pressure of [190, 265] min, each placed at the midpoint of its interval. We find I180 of 6.60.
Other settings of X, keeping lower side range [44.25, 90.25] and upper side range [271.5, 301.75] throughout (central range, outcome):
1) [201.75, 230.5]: 1.2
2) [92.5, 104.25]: 0.2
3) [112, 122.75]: 1.6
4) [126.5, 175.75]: 1.3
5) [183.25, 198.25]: 3.3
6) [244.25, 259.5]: 0.5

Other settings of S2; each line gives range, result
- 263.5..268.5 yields 1.98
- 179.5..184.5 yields 1.02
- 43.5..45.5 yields 1.96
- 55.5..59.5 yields 2.06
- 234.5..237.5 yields 1.95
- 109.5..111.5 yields 1.66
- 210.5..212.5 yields 1.84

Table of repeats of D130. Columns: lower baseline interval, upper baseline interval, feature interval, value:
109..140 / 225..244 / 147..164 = -1.0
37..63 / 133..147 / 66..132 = 4.0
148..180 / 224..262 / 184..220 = 1.6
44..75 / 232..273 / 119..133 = 0.3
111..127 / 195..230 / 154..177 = 0.2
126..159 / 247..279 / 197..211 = 0.6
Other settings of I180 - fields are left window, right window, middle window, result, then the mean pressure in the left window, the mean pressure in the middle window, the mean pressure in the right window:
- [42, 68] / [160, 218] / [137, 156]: -2.3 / 2.03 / 2.01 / 1.68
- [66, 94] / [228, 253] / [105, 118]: 2.0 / 2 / 1.67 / 1.91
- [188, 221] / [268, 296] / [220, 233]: -0.3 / 1.85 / 1.94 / 2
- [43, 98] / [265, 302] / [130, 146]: -0.3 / 2.01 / 2.04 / 1.99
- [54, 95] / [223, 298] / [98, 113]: 1.3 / 2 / 1.82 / 1.96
